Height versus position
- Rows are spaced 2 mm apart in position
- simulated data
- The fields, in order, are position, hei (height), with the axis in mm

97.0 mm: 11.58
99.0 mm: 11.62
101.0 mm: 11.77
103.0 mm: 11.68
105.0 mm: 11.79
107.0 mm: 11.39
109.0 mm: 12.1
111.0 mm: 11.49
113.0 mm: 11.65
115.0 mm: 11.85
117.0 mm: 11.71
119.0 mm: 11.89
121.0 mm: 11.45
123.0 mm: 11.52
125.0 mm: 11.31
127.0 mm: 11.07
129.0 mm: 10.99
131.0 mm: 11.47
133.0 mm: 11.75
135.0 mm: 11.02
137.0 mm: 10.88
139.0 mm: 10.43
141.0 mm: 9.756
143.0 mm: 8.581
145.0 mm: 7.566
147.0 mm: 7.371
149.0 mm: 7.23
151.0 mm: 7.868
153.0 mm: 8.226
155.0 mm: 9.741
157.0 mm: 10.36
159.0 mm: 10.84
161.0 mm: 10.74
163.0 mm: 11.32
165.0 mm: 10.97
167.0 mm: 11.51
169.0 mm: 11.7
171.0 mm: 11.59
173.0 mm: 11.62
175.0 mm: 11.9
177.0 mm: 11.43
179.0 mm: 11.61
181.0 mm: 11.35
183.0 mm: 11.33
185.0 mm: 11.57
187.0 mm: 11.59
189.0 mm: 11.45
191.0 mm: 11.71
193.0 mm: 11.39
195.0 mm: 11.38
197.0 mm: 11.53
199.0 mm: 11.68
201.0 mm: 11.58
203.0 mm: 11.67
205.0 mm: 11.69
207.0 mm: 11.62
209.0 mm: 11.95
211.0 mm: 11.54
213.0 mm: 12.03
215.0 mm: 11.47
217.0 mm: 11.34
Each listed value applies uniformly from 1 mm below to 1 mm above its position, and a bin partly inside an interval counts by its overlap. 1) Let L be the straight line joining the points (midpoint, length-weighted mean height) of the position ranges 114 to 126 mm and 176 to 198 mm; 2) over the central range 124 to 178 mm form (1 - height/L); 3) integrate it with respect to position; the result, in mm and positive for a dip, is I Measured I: 5.68 mm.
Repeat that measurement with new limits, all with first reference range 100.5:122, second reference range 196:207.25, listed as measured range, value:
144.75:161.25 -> 3.98 mm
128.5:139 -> 0.47 mm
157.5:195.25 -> 0.78 mm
